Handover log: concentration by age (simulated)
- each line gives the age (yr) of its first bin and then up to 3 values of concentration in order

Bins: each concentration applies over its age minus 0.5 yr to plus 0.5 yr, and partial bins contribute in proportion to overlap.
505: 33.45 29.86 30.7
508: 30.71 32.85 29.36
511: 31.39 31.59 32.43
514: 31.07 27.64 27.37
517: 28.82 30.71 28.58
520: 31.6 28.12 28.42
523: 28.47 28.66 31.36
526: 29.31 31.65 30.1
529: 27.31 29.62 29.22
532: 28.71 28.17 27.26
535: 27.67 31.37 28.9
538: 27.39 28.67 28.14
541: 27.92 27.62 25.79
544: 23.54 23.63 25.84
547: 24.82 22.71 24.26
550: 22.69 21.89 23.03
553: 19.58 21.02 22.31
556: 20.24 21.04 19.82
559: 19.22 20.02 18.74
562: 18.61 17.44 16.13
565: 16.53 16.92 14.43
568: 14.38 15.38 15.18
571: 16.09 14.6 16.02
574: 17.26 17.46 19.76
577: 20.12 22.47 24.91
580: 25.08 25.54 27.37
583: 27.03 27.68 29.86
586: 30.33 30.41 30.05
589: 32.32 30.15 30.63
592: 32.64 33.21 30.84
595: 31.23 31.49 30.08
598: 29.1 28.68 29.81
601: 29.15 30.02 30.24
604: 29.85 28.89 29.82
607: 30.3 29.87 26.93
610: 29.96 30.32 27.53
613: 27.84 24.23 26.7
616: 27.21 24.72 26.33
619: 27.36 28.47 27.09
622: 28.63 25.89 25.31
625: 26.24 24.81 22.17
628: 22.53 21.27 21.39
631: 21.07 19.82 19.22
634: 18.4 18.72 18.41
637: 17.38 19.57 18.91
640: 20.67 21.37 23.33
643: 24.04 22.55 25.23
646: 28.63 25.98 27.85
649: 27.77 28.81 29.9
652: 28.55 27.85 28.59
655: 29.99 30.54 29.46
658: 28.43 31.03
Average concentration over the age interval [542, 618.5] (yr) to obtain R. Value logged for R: 24.6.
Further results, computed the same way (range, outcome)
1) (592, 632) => 27.6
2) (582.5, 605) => 30.2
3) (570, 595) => 25.4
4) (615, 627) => 26.4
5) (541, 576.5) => 19.9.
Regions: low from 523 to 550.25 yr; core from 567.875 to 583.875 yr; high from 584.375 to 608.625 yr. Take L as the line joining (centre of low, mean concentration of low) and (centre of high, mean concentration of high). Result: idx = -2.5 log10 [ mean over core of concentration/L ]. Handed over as 0.41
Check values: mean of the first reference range 27.6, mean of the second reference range 30.3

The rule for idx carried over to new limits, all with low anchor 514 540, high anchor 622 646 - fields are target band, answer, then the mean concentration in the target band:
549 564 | 0.309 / 20.4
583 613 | -0.226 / 30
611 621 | -0.164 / 26.9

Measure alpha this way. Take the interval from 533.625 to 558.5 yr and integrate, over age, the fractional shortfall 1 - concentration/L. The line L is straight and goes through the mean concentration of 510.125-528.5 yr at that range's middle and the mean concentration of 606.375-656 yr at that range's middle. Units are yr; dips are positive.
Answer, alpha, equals 3.5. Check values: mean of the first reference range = 29.8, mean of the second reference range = 25.1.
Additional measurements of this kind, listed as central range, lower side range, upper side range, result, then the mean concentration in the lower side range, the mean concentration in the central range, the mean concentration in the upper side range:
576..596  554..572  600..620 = -4.6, 17.8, 28.4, 28.3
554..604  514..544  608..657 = 5.5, 28.7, 23.9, 25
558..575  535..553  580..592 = 6.6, 25.7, 16.8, 29.2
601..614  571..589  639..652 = -2.4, 23.9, 29.1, 25.4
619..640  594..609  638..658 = 4.1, 29.8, 22.3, 26.2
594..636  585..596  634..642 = -2.2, 31.1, 26.5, 19.5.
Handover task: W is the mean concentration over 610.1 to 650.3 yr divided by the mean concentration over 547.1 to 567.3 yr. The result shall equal 1.21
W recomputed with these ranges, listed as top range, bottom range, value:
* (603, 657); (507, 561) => 0.95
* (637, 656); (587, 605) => 0.83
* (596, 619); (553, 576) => 1.61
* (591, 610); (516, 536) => 1.03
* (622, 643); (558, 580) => 1.20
